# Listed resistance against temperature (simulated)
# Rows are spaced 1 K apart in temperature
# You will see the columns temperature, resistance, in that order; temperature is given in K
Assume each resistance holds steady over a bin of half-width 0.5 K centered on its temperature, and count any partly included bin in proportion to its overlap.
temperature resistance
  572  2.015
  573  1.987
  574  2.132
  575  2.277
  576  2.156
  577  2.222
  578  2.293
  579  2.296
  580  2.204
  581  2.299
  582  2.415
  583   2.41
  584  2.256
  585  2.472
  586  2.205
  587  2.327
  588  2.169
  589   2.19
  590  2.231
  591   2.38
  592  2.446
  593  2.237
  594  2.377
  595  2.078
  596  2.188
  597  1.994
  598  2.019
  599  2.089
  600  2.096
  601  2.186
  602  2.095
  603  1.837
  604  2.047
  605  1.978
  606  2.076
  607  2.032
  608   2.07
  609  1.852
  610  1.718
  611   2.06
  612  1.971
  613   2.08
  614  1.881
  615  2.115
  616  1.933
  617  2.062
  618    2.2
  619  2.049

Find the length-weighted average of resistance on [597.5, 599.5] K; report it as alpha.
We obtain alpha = 2.05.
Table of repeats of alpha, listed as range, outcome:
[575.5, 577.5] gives 2.19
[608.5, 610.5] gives 1.79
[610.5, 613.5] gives 2.04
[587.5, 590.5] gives 2.2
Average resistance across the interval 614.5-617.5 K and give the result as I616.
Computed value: 2.04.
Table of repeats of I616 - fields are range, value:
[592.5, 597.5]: 2.17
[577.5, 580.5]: 2.26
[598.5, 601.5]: 2.12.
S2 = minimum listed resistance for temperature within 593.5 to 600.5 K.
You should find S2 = 1.994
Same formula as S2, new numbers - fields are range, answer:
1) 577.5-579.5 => 2.293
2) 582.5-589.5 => 2.169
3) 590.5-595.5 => 2.078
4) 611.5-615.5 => 1.881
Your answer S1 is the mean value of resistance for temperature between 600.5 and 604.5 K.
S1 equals 2.04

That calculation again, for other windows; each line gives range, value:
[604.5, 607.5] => 2.03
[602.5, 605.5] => 1.95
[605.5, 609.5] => 2.01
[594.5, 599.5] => 2.07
